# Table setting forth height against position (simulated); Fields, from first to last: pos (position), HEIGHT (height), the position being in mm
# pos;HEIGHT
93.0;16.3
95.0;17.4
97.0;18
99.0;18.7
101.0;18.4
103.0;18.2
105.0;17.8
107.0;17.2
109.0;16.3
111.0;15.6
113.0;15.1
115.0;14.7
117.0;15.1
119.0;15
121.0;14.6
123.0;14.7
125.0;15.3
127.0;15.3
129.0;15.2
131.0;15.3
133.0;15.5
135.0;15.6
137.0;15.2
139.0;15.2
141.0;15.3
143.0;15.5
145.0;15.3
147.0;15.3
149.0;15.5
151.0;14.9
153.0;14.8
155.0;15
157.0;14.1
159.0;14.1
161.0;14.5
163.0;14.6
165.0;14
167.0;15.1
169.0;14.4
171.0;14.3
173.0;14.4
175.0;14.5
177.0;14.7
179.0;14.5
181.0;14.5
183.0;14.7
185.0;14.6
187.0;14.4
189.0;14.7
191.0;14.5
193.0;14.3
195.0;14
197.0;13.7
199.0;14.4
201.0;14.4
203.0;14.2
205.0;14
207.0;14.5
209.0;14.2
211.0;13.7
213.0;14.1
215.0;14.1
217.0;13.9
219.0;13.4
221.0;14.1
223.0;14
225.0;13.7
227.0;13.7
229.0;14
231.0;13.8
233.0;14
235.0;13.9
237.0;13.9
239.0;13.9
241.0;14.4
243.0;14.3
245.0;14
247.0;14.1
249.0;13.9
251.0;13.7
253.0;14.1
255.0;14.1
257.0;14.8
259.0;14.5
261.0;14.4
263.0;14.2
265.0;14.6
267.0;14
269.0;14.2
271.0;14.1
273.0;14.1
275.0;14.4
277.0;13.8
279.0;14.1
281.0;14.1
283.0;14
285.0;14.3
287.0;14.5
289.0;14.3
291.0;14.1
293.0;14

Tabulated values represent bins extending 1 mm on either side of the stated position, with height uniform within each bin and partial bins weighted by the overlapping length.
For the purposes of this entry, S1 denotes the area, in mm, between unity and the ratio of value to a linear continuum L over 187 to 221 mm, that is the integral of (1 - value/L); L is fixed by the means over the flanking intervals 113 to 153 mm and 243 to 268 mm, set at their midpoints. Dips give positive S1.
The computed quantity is 1.10 mm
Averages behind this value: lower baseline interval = 15.2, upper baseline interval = 14.2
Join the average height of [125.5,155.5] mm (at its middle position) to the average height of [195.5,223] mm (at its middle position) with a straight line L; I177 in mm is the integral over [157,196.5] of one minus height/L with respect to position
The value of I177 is 0.5 mm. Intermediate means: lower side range 15.3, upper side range 14.1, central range 14.4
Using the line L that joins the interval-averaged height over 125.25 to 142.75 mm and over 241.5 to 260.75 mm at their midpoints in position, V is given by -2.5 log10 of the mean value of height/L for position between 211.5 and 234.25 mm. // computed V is 0.04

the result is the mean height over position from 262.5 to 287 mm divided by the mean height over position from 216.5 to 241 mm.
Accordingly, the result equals 1.0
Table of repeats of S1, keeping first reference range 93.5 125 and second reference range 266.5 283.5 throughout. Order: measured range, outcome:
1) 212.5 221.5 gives 0.6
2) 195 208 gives 0.8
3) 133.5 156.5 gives 1.0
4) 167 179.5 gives 0.8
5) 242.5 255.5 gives 0.4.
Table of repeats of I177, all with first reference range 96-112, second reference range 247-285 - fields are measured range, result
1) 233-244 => 0.5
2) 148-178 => 3.1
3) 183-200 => 1.5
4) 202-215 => 1.1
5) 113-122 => 1.2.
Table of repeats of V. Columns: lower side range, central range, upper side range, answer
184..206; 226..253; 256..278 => 0.02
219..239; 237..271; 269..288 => -0.01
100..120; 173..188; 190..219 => 0.01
